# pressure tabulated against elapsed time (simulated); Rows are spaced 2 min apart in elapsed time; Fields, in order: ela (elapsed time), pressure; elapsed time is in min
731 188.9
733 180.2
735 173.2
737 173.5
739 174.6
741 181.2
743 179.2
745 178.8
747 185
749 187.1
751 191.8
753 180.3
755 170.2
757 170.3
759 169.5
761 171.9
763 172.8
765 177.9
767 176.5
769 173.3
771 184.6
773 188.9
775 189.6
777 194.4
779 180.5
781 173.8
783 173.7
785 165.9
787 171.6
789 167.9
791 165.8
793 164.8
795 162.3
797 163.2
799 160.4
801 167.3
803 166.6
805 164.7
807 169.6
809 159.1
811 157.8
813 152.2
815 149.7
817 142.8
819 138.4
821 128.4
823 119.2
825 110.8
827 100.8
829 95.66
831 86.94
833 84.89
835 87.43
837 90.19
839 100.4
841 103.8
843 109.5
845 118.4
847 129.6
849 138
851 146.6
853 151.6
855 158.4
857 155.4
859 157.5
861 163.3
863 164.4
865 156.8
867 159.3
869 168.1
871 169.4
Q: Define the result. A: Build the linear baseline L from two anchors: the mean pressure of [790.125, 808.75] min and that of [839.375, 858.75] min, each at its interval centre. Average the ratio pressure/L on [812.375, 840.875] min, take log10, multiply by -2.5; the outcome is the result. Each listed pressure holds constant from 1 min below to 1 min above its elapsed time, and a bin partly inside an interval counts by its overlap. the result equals 0.30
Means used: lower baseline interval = 165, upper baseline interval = 134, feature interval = 113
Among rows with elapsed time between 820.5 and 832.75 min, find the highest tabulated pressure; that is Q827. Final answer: 128.4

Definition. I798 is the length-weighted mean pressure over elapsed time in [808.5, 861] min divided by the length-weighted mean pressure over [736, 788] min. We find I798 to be 0.71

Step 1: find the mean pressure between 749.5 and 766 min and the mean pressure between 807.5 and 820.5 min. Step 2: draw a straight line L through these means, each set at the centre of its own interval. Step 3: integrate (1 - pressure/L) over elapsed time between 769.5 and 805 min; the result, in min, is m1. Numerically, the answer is -2.27 min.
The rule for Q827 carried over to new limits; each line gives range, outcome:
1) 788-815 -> 169.6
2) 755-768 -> 177.9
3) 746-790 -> 194.4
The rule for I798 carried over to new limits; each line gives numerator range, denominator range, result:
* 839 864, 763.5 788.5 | 0.78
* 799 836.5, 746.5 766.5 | 0.75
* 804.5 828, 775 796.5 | 0.81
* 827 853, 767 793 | 0.62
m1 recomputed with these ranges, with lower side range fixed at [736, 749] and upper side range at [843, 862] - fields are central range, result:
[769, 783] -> -1.2 min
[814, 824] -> 1.3 min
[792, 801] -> -0.1 min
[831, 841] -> 3.9 min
